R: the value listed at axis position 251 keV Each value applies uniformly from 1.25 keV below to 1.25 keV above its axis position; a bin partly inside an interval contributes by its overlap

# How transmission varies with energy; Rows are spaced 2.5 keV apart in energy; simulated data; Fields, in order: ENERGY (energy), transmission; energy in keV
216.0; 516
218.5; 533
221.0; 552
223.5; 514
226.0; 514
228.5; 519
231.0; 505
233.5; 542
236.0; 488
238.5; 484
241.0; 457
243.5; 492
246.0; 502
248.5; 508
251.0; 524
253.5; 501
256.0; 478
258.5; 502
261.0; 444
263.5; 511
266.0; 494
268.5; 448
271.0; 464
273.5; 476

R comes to 524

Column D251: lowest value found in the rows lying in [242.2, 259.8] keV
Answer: 478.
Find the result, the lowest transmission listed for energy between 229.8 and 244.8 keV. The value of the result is 457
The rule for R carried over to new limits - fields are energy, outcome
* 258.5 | 502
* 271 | 464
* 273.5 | 476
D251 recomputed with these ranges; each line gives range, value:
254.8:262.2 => 444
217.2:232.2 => 505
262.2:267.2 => 494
